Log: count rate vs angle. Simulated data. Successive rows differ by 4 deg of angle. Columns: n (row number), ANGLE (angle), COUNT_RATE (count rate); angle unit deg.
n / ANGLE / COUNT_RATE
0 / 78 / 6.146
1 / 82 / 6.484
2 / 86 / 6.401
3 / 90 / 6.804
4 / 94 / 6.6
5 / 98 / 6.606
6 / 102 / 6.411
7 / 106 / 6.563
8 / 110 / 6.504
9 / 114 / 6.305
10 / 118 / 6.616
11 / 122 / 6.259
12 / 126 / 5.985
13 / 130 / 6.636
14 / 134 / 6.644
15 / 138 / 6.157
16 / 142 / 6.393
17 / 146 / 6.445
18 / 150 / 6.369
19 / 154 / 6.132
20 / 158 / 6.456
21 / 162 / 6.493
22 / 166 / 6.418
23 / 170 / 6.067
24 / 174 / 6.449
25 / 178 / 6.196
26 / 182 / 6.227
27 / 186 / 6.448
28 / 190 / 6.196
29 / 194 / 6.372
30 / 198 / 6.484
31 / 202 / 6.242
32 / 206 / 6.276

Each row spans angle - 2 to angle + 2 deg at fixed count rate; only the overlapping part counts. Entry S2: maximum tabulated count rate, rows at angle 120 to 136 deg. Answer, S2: 6.644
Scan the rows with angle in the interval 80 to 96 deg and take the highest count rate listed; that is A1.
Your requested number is 6.804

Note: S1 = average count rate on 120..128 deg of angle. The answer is 6.12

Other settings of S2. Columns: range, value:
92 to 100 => 6.606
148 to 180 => 6.493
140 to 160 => 6.456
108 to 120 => 6.616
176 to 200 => 6.484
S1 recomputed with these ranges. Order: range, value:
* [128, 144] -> 6.46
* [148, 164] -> 6.36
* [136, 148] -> 6.33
